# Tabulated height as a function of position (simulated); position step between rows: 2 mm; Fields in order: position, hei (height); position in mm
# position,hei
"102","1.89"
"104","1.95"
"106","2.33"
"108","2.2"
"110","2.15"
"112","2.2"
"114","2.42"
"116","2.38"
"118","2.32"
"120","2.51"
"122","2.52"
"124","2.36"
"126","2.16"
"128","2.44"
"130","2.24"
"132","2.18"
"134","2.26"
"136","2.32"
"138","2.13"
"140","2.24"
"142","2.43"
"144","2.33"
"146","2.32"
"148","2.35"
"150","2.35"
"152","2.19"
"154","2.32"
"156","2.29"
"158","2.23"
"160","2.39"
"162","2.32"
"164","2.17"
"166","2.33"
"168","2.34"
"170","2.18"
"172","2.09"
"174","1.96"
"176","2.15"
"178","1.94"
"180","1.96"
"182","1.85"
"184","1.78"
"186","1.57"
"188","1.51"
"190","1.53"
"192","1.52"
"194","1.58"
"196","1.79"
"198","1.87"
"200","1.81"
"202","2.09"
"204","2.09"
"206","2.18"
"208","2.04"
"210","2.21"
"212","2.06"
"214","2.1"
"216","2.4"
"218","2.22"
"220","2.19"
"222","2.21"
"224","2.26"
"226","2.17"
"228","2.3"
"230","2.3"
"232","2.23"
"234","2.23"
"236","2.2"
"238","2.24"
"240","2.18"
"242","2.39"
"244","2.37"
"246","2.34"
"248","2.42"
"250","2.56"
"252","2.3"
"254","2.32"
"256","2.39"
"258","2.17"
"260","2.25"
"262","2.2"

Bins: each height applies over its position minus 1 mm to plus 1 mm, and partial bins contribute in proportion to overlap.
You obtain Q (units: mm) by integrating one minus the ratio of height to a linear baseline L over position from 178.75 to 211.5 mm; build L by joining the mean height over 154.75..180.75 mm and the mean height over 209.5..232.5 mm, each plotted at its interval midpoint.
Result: 5.4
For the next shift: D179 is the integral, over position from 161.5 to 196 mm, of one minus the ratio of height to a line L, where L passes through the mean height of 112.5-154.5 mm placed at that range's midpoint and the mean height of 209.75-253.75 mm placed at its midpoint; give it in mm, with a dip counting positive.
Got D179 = 5.69 mm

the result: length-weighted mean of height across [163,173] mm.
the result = 2.22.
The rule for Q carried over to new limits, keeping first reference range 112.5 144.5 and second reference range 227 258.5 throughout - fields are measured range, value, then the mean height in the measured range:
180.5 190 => 2.6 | 1.68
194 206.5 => 2.1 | 1.93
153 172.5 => 0.4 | 2.27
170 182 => 1.6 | 2.02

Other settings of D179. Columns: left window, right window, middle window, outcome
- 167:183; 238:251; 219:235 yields 0.4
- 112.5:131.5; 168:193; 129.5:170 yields -3.2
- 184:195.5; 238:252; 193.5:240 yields -4.2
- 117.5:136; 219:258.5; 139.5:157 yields 0.1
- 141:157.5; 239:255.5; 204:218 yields 1.1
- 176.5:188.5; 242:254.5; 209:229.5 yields -0.8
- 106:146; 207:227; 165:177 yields 0.4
